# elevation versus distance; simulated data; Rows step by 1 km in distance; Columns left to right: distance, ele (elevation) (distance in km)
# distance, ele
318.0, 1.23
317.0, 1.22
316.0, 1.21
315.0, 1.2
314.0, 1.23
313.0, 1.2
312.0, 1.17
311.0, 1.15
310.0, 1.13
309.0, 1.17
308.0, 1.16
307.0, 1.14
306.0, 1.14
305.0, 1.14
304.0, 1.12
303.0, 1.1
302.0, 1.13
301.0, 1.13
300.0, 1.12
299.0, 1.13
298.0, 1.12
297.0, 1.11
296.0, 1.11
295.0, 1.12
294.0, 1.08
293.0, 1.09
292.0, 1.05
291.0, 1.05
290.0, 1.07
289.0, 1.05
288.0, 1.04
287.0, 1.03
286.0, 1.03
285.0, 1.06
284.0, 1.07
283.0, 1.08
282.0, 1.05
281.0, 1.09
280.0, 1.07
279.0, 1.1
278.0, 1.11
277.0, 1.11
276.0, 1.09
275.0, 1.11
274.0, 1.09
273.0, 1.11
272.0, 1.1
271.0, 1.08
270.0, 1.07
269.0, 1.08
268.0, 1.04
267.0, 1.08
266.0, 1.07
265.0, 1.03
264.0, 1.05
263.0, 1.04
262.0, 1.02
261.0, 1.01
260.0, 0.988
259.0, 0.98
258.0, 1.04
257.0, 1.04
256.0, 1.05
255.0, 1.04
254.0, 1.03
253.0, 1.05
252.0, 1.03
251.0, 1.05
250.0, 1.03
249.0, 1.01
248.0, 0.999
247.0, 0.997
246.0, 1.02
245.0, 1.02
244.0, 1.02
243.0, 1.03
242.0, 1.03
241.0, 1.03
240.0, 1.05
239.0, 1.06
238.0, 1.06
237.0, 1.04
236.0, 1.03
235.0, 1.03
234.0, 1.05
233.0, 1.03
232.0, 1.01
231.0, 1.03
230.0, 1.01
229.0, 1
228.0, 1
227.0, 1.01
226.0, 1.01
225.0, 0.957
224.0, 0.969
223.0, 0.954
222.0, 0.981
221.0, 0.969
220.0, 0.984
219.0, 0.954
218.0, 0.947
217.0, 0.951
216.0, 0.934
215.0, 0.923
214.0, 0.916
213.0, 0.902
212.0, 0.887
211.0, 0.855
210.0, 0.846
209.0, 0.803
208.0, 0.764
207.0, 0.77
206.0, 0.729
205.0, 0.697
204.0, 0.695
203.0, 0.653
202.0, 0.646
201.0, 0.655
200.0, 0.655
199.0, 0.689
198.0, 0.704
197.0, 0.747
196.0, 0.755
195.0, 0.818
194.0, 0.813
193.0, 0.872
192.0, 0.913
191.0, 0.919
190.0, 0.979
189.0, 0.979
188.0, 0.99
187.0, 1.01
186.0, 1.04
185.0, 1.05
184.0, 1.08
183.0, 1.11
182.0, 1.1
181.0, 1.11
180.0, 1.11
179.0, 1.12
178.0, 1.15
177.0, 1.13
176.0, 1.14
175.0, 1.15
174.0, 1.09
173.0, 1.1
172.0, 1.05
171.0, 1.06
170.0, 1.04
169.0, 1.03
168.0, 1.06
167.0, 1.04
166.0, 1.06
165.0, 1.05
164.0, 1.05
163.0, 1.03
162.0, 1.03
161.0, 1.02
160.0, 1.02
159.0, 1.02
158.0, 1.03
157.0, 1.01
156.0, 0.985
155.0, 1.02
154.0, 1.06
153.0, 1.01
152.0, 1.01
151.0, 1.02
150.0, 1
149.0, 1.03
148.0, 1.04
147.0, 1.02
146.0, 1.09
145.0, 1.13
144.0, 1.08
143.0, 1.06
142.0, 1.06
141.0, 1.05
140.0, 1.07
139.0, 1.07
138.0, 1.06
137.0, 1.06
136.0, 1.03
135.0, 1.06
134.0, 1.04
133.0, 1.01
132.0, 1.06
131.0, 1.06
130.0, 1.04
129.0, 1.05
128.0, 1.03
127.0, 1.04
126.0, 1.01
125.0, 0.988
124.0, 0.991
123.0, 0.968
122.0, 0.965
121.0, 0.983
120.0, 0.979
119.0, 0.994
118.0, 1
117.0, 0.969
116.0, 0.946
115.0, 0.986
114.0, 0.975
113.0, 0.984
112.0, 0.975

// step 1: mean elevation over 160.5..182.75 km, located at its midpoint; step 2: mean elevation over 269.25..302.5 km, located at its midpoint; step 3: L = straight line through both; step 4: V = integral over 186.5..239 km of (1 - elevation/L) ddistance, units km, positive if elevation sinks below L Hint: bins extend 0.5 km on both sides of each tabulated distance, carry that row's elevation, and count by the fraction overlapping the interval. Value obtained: 9.0 km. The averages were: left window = 1.08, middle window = 0.896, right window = 1.09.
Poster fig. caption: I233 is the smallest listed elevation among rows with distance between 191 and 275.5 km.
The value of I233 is 0.646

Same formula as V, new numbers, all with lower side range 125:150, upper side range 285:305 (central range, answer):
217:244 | 1.6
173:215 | 6.2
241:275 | 1.2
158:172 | 0.2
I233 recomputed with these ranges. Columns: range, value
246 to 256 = 0.997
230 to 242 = 1.01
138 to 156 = 0.985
